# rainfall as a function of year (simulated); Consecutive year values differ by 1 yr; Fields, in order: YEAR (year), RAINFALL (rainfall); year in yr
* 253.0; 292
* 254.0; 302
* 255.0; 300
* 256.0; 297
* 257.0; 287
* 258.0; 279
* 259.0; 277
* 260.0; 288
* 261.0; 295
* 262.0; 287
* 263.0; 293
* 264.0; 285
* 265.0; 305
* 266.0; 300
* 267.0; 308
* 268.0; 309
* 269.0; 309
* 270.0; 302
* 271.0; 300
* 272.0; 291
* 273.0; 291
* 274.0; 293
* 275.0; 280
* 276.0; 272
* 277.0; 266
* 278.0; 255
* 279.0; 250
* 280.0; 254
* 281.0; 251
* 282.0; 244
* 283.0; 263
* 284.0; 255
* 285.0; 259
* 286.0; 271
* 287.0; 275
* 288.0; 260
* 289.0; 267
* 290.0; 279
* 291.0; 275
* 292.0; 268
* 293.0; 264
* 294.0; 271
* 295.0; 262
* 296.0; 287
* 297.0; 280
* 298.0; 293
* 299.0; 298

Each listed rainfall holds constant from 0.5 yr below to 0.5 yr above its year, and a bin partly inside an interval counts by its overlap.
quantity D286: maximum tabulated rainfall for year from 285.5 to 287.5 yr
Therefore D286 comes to 275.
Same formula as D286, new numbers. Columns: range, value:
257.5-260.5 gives 288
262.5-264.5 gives 293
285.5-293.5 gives 279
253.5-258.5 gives 302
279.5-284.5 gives 263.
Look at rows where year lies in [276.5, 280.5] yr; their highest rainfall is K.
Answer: 266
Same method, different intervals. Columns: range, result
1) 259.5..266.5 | 305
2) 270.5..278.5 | 300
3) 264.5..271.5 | 309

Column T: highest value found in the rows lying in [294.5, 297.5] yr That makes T 287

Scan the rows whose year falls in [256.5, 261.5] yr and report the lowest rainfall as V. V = 277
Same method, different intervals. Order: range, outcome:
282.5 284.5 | 255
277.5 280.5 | 250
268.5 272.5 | 291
